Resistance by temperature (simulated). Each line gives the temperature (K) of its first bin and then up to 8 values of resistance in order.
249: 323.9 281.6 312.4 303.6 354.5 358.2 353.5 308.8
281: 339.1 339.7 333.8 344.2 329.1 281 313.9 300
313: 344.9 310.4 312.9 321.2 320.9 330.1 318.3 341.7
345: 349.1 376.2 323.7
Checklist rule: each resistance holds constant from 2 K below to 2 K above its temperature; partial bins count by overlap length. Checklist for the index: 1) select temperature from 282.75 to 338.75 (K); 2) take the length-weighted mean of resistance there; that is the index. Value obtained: 322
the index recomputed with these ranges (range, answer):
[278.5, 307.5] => 325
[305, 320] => 317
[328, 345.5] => 331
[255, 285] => 333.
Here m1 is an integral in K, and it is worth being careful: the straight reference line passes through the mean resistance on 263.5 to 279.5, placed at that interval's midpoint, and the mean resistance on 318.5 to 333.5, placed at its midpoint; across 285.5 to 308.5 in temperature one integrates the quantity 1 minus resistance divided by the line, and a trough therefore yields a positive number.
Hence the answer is 0.8 K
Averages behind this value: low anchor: 343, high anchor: 320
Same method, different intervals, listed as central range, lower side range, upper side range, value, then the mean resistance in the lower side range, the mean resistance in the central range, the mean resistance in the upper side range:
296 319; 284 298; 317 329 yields 1.0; 337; 313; 317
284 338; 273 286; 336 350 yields 2.8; 332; 321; 346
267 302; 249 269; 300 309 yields -2.9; 319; 333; 300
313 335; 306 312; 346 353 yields 0.4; 310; 321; 357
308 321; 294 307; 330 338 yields -0.1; 311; 319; 325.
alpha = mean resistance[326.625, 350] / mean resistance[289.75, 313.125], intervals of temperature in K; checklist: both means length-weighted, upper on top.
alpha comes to 1.06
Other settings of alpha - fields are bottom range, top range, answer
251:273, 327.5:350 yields 1.04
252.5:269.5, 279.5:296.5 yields 1.05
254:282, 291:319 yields 0.96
